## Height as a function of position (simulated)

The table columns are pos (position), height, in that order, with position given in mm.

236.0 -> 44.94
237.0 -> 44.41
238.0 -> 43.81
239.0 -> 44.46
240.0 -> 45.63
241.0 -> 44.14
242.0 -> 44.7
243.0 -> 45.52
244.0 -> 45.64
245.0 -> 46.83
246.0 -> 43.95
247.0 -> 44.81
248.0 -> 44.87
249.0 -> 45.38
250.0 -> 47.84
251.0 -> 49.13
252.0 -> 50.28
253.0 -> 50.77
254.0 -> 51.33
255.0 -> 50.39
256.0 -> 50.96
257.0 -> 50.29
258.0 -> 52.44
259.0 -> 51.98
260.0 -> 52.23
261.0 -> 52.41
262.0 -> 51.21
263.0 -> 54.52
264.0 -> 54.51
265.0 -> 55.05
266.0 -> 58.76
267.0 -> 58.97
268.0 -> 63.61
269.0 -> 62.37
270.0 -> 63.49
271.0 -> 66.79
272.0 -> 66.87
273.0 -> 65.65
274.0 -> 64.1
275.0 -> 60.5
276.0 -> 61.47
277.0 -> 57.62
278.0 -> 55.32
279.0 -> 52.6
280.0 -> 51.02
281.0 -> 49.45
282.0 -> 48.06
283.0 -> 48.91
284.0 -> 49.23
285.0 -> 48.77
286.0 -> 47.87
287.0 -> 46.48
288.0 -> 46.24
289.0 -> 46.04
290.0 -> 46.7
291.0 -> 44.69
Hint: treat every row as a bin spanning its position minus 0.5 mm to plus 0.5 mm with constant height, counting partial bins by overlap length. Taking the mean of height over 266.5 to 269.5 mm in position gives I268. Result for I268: 61.6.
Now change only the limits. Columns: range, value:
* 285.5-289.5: 46.7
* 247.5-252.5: 47.5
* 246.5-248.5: 44.8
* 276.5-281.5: 53.2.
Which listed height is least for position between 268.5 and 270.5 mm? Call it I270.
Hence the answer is 62.37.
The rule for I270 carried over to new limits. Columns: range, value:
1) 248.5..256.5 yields 45.38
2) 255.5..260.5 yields 50.29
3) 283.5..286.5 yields 47.87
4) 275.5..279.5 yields 52.6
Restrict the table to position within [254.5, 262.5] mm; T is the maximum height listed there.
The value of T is 52.44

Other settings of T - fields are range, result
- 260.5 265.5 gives 55.05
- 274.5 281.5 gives 61.47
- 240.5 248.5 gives 46.83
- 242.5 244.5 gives 45.64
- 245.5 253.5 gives 50.77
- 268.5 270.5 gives 63.49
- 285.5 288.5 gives 47.87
